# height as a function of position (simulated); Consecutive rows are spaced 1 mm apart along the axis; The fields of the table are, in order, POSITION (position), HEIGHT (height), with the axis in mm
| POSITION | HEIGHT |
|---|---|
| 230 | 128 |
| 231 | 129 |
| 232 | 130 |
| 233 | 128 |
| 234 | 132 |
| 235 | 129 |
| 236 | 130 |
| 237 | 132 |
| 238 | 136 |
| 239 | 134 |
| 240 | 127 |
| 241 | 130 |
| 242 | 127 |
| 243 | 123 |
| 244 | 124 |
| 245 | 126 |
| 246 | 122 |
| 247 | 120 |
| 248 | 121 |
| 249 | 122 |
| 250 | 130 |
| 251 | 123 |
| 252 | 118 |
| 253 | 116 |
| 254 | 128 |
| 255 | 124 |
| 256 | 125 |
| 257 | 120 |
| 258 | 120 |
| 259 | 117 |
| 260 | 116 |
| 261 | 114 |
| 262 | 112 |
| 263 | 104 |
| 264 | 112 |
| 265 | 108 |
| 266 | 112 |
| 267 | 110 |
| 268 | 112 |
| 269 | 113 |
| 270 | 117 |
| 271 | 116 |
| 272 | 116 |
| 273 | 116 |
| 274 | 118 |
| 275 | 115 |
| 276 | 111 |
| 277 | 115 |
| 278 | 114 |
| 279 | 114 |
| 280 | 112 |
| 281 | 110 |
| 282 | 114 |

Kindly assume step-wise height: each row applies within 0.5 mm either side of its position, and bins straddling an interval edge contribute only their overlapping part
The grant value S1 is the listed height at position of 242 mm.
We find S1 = 127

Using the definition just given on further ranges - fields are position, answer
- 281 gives 110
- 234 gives 132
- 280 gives 112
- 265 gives 108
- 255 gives 124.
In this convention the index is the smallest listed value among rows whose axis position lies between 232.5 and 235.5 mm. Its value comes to 128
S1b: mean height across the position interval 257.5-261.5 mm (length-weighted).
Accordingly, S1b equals 117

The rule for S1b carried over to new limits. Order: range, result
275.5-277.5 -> 113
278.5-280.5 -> 113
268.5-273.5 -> 116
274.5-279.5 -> 114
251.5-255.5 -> 122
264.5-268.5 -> 110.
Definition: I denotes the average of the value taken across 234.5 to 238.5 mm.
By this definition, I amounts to 132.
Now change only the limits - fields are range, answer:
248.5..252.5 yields 123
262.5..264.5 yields 108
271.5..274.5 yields 117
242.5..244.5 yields 124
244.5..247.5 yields 123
